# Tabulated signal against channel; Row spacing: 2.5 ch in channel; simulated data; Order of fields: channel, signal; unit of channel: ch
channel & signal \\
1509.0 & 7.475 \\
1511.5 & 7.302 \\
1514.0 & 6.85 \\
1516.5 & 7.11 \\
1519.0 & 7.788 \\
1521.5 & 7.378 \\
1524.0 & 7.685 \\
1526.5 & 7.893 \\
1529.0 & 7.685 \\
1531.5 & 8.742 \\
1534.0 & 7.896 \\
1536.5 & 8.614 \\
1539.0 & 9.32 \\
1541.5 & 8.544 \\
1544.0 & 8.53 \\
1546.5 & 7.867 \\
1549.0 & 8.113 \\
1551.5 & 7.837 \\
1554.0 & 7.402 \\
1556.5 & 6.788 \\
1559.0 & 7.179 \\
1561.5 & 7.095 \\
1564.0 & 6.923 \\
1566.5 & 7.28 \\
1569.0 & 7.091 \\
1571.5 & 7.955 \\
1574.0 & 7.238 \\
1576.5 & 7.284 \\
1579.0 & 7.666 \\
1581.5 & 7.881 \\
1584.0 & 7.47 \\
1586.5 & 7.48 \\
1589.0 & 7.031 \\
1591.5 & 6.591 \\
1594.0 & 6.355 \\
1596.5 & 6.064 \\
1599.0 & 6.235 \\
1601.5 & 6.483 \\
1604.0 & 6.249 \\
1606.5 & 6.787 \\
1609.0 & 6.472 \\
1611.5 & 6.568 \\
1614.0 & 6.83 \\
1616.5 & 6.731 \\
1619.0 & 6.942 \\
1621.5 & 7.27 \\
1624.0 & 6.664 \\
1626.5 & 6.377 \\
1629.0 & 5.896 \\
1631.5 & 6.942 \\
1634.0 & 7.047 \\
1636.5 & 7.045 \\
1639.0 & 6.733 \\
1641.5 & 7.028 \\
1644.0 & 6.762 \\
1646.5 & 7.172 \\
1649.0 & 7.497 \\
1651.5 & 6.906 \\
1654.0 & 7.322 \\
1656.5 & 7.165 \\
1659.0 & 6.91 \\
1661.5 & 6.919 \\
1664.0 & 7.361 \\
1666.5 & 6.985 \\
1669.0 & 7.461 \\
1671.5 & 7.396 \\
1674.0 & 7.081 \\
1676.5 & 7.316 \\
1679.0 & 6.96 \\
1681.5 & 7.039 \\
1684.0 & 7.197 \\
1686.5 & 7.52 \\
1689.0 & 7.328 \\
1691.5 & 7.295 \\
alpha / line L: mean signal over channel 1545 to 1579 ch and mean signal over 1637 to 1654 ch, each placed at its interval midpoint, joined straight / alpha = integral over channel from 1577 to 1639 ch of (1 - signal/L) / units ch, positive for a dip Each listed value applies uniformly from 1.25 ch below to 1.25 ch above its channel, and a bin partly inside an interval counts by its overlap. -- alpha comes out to 3.5 ch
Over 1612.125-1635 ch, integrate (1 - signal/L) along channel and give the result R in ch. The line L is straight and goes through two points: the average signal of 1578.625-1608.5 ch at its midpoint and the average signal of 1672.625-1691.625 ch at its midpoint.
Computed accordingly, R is 0.72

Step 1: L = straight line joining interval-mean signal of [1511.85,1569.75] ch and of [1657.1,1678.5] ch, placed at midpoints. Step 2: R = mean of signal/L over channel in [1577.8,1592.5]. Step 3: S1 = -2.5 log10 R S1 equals 0.02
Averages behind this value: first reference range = 7.72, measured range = 7.37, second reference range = 7.17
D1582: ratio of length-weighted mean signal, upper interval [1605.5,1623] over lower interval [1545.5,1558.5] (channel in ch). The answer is 0.90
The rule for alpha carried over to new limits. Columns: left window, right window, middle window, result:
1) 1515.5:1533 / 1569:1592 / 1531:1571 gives -1.1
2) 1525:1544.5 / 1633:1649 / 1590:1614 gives 3.4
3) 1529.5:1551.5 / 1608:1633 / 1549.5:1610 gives 4.0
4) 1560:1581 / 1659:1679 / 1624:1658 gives 1.5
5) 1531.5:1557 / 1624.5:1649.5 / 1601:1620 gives 1.5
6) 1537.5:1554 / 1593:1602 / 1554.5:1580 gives 0.6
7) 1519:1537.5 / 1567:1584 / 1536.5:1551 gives -1.2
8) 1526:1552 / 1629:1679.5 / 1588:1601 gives 2.1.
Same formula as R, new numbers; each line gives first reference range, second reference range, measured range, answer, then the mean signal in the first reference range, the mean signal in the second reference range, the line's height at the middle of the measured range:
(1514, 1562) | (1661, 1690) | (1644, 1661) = 0.5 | 7.85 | 7.22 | 7.33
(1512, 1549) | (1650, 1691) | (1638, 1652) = 0.6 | 7.98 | 7.18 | 7.33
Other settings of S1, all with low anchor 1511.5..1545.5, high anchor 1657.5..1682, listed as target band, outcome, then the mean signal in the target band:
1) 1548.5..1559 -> 0.05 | 7.45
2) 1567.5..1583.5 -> 0.03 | 7.51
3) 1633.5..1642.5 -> 0.06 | 6.95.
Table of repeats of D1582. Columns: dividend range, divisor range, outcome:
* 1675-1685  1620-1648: 1.04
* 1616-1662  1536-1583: 0.90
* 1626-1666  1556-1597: 0.97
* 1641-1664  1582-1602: 1.05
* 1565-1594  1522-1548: 0.89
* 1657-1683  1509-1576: 0.93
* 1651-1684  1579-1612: 1.05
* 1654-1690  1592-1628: 1.09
